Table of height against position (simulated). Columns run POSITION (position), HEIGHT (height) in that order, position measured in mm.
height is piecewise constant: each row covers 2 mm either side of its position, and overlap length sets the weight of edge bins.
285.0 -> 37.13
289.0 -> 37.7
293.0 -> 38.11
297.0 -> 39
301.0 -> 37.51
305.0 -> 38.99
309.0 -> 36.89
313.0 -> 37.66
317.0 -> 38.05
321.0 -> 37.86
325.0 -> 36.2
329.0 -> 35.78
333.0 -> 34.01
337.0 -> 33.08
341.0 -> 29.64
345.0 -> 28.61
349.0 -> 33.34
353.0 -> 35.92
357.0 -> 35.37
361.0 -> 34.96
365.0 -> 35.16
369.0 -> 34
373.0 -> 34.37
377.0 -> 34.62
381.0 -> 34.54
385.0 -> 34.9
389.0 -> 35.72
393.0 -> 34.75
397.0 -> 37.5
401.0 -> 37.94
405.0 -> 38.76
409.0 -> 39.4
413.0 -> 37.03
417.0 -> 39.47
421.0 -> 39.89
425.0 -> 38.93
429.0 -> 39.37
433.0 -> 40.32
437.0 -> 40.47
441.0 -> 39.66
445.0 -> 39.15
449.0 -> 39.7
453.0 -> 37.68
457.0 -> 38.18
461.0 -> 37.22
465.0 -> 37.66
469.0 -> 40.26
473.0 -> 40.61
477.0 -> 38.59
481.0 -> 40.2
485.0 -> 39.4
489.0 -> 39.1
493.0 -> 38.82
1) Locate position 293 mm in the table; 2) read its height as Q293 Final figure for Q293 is 38.11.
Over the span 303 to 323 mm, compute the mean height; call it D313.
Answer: 37.9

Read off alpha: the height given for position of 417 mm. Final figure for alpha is 39.47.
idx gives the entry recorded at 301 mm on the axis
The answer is 37.51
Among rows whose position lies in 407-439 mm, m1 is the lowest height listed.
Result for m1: 37.03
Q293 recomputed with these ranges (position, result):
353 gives 35.92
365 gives 35.16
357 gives 35.37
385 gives 34.9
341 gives 29.64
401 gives 37.94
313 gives 37.66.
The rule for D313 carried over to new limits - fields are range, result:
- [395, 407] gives 38.1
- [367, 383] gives 34.4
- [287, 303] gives 38.1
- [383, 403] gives 36.2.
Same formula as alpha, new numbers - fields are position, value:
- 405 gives 38.76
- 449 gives 39.7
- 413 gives 37.03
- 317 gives 38.05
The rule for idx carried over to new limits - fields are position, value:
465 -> 37.66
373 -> 34.37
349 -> 33.34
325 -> 36.2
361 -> 34.96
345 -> 28.61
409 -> 39.4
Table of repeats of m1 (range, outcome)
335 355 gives 28.61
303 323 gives 36.89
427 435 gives 39.37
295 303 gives 37.51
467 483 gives 38.59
